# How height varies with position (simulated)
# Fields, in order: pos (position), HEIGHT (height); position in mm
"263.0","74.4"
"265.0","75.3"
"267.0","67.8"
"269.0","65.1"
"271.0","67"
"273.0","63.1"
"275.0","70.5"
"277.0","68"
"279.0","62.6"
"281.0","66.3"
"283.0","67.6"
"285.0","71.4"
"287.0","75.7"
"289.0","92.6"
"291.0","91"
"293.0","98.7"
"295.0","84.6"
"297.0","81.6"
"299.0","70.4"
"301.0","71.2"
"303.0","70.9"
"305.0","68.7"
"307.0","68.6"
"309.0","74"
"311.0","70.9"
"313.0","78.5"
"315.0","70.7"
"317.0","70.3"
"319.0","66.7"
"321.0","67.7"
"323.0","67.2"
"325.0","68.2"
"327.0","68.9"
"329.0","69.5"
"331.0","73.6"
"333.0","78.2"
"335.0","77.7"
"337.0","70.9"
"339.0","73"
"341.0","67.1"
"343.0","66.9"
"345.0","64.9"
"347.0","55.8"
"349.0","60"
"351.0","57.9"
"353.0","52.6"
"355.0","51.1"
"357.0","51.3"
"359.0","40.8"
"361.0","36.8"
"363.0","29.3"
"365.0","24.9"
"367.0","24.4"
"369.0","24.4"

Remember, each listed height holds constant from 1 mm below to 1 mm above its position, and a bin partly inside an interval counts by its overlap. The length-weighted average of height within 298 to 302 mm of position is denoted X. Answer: 70.8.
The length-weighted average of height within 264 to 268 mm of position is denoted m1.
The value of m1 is 71.5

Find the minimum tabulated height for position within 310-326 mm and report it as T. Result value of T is 66.7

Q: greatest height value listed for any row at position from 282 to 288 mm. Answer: 75.7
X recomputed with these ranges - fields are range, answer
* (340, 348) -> 63.7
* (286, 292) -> 86.4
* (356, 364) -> 39.5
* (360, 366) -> 30.3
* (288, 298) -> 89.7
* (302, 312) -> 70.6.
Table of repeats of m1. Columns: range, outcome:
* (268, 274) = 65.1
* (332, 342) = 73.4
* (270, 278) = 67.2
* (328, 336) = 74.8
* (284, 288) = 73.6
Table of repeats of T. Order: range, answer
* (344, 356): 51.1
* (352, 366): 24.9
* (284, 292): 71.4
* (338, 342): 67.1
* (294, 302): 70.4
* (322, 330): 67.2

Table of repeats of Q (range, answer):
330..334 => 78.2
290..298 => 98.7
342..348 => 66.9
